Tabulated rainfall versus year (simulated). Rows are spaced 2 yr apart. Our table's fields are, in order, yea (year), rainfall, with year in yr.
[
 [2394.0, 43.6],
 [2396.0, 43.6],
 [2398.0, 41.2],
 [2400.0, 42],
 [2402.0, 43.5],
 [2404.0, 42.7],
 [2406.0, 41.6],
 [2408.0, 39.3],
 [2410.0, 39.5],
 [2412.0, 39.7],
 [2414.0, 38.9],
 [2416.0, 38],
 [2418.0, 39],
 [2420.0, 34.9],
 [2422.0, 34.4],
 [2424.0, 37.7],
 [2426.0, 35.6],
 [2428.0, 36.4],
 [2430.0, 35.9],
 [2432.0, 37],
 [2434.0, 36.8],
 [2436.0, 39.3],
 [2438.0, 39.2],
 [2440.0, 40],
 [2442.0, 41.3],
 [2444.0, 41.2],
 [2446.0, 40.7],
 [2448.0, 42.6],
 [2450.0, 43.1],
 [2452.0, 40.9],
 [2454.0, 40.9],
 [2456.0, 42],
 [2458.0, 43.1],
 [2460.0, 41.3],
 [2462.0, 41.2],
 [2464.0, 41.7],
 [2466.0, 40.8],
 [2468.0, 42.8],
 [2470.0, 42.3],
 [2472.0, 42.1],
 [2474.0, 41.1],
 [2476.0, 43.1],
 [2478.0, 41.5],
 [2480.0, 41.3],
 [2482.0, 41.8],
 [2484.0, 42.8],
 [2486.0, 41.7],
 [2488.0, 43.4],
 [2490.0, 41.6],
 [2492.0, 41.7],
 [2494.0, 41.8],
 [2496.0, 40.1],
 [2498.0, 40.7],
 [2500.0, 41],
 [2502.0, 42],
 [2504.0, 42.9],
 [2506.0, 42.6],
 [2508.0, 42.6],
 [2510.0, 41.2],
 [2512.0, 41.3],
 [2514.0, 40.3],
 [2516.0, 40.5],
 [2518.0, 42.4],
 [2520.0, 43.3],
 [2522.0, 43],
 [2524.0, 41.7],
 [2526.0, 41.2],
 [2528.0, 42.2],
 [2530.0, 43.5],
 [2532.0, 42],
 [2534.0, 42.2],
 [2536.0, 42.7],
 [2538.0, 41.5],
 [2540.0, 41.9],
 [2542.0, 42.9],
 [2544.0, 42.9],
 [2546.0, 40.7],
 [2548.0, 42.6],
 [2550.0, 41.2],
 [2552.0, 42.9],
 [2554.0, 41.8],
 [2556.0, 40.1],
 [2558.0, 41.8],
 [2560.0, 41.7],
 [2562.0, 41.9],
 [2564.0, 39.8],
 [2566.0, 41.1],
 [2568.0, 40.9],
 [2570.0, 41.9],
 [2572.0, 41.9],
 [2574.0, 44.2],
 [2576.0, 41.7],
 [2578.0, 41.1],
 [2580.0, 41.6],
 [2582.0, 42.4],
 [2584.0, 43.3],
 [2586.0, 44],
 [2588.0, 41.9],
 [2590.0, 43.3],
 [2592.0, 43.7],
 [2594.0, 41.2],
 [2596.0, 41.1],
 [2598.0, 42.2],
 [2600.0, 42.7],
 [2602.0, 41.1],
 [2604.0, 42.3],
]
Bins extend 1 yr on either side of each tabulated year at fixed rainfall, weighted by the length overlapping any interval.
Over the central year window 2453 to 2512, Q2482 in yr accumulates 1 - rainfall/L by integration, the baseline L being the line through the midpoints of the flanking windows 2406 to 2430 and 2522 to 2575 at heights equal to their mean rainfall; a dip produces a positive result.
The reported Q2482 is -3.1 yr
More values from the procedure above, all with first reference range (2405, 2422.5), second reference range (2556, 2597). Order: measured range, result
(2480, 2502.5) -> -0.9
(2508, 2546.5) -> -1.0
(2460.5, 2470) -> -0.5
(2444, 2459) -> -1.0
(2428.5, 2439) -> 0.4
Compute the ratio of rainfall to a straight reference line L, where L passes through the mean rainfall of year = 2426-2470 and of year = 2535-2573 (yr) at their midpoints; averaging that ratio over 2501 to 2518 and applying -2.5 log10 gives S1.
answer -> -0.02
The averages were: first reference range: 40.3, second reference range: 41.7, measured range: 41.7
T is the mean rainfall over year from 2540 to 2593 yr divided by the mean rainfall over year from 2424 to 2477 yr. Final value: 1.04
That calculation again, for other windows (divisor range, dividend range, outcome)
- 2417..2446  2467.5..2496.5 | 1.11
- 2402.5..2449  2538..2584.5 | 1.08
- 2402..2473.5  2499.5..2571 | 1.05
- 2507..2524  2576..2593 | 1.02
